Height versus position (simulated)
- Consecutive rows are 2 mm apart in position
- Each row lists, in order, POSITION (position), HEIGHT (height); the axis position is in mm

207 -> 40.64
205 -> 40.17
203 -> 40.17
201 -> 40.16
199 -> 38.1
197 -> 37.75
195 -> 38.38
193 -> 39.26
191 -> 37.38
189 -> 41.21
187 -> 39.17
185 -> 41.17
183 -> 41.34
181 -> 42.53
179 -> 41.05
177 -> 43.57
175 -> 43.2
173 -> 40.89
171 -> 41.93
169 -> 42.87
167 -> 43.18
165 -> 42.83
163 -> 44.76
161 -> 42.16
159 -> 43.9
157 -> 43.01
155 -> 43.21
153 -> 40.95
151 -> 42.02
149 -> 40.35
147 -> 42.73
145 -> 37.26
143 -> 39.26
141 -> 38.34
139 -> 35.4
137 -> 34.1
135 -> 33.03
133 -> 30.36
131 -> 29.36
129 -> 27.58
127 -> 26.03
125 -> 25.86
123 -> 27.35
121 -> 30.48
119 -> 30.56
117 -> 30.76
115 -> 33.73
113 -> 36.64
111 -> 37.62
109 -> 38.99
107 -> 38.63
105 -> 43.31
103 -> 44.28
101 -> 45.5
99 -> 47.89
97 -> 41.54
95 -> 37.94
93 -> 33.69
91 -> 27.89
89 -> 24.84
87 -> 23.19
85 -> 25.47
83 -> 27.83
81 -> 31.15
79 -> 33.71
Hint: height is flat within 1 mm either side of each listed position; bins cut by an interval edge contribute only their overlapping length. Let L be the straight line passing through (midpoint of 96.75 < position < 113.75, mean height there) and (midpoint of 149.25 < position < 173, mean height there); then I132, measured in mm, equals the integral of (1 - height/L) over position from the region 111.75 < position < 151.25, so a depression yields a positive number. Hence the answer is 8.2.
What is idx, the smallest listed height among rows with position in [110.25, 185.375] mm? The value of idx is 25.86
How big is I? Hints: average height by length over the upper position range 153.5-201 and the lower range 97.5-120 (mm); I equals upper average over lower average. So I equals 1.06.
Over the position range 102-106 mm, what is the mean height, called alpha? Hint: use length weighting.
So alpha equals 43.8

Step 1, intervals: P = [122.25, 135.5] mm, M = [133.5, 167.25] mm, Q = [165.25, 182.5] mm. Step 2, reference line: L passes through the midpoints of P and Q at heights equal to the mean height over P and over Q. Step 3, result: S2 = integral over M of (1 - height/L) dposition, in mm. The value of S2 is -4.9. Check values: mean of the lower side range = 28.4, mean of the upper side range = 42.4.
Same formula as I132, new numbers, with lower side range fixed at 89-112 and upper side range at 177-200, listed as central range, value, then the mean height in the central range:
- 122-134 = 3.5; 27.8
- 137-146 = 0.5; 37.2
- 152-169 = -1.4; 43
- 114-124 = 2.2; 30.6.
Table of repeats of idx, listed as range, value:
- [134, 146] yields 33.03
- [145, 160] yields 37.26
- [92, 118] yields 30.76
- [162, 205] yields 37.38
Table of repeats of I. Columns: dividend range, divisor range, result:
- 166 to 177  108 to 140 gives 1.34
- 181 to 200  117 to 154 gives 1.17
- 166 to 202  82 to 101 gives 1.24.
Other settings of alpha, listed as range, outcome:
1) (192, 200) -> 38.4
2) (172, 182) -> 42.2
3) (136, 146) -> 36.9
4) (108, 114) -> 37.8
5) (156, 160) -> 43.5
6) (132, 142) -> 34.2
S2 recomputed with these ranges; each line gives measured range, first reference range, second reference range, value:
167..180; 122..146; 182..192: -1.5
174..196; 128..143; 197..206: -1.7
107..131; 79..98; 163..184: 2.1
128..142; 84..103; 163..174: 2.3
